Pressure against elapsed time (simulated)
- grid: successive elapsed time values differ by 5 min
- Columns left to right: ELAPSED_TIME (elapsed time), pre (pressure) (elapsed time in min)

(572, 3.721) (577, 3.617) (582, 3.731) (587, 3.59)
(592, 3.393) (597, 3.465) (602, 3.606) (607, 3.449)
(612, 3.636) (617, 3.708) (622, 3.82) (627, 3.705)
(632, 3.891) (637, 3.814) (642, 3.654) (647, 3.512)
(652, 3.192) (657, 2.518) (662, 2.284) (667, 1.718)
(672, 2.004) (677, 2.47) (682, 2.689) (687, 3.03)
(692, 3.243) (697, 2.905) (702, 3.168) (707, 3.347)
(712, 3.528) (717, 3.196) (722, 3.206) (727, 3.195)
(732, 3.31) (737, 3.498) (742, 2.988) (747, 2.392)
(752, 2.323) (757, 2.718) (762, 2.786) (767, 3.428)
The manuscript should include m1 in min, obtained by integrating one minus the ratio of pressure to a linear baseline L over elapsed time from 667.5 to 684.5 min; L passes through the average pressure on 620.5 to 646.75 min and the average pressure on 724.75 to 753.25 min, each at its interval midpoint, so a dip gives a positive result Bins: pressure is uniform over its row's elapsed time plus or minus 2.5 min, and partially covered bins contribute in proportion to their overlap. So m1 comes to 5.6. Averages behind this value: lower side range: 3.75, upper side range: 2.98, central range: 2.31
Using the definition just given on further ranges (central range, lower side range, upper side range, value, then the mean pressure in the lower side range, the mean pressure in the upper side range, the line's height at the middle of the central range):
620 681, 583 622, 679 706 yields 4.9 min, 3.57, 3.02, 3.28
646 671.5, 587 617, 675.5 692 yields 4.3 min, 3.53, 2.82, 3.04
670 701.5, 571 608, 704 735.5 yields 5.7 min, 3.57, 3.3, 3.37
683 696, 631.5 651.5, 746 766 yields 0.7 min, 3.65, 2.63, 3.22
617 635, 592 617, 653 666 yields -4.0 min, 3.54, 2.41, 3.1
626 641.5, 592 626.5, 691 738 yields -1.2 min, 3.6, 3.25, 3.52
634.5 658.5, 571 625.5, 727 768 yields 0.2 min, 3.61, 2.93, 3.39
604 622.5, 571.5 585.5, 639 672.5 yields -2.1 min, 3.68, 2.76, 3.26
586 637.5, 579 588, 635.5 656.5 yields -1.1 min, 3.67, 3.43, 3.56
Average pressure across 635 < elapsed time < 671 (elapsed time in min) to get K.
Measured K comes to 2.9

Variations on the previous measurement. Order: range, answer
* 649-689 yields 2.49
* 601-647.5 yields 3.69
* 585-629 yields 3.6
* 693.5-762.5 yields 3.05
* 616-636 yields 3.79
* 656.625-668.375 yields 2.15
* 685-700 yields 3.06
